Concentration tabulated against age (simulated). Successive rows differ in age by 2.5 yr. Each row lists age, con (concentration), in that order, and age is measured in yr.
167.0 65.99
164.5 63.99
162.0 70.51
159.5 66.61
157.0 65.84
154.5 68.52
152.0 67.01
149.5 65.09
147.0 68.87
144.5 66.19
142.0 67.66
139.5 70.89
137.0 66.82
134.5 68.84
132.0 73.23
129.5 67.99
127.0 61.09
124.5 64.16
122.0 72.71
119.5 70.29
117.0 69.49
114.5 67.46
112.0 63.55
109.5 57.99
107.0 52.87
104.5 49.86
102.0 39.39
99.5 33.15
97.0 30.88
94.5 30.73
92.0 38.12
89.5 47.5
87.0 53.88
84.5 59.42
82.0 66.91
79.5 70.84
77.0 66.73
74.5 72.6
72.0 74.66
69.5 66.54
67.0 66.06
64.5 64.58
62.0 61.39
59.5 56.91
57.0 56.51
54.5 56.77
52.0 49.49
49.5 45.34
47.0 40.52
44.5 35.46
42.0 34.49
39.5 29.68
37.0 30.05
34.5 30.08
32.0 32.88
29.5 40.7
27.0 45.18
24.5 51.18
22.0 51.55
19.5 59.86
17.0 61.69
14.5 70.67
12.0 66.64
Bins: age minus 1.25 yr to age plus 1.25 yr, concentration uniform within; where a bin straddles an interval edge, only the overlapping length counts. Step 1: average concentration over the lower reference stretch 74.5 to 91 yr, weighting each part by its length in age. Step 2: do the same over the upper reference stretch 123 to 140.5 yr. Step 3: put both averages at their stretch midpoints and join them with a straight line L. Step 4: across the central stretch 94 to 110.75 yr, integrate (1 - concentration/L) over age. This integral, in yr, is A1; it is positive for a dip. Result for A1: 5.6 yr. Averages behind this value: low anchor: 61.4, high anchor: 67.6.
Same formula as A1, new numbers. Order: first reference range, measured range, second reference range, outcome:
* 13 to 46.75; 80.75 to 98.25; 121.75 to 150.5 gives 3.1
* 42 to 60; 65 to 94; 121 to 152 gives -4.1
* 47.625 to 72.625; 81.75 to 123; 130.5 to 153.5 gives 7.2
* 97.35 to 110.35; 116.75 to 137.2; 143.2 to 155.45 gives -4.4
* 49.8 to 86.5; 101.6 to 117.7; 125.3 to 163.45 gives 1.9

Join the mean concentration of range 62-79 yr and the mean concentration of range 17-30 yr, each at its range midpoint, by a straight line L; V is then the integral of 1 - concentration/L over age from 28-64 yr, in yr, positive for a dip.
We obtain 9.99 yr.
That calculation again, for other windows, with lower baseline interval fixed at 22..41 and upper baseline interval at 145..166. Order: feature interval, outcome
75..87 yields -3.8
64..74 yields -4.6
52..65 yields -4.0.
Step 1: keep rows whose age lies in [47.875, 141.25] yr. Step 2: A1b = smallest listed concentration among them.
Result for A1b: 30.73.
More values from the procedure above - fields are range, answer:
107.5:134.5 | 57.99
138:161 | 65.09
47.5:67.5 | 45.34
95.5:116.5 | 30.88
